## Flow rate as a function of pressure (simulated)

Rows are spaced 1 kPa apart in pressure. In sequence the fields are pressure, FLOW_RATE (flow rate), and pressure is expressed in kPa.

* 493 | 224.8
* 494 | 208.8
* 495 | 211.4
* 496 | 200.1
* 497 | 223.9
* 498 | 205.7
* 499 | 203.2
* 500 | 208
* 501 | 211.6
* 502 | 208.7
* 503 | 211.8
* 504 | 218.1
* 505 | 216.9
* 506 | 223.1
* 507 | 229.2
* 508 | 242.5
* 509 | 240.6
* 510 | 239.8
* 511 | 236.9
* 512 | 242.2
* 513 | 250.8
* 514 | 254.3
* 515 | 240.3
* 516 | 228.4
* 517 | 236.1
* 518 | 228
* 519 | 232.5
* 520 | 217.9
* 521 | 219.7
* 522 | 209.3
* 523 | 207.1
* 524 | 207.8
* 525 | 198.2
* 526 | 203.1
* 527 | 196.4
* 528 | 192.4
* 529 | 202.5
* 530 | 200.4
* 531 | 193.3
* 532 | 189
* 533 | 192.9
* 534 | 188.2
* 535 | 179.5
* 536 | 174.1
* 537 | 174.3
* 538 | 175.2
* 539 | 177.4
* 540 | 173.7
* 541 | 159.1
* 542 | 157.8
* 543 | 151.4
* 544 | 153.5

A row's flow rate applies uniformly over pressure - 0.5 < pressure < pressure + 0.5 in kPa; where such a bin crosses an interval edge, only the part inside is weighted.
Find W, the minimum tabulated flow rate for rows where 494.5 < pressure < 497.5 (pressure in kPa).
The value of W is 200.1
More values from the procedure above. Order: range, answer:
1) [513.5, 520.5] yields 217.9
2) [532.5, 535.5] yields 179.5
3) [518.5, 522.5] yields 209.3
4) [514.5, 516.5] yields 228.4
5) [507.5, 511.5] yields 236.9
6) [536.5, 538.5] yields 174.3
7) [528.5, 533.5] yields 189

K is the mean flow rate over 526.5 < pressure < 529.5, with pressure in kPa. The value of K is 197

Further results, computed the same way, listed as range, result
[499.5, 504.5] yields 212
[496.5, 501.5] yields 210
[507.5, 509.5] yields 242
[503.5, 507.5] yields 222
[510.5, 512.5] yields 240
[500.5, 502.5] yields 210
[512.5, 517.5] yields 242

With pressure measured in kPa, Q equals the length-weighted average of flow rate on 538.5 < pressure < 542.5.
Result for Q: 167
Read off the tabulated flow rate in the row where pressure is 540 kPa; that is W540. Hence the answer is 173.7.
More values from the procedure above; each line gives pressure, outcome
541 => 159.1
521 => 219.7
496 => 200.1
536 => 174.1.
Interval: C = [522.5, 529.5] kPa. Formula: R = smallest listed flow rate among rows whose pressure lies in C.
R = 192.4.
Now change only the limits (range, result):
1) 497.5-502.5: 203.2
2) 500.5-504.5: 208.7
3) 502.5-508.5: 211.8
